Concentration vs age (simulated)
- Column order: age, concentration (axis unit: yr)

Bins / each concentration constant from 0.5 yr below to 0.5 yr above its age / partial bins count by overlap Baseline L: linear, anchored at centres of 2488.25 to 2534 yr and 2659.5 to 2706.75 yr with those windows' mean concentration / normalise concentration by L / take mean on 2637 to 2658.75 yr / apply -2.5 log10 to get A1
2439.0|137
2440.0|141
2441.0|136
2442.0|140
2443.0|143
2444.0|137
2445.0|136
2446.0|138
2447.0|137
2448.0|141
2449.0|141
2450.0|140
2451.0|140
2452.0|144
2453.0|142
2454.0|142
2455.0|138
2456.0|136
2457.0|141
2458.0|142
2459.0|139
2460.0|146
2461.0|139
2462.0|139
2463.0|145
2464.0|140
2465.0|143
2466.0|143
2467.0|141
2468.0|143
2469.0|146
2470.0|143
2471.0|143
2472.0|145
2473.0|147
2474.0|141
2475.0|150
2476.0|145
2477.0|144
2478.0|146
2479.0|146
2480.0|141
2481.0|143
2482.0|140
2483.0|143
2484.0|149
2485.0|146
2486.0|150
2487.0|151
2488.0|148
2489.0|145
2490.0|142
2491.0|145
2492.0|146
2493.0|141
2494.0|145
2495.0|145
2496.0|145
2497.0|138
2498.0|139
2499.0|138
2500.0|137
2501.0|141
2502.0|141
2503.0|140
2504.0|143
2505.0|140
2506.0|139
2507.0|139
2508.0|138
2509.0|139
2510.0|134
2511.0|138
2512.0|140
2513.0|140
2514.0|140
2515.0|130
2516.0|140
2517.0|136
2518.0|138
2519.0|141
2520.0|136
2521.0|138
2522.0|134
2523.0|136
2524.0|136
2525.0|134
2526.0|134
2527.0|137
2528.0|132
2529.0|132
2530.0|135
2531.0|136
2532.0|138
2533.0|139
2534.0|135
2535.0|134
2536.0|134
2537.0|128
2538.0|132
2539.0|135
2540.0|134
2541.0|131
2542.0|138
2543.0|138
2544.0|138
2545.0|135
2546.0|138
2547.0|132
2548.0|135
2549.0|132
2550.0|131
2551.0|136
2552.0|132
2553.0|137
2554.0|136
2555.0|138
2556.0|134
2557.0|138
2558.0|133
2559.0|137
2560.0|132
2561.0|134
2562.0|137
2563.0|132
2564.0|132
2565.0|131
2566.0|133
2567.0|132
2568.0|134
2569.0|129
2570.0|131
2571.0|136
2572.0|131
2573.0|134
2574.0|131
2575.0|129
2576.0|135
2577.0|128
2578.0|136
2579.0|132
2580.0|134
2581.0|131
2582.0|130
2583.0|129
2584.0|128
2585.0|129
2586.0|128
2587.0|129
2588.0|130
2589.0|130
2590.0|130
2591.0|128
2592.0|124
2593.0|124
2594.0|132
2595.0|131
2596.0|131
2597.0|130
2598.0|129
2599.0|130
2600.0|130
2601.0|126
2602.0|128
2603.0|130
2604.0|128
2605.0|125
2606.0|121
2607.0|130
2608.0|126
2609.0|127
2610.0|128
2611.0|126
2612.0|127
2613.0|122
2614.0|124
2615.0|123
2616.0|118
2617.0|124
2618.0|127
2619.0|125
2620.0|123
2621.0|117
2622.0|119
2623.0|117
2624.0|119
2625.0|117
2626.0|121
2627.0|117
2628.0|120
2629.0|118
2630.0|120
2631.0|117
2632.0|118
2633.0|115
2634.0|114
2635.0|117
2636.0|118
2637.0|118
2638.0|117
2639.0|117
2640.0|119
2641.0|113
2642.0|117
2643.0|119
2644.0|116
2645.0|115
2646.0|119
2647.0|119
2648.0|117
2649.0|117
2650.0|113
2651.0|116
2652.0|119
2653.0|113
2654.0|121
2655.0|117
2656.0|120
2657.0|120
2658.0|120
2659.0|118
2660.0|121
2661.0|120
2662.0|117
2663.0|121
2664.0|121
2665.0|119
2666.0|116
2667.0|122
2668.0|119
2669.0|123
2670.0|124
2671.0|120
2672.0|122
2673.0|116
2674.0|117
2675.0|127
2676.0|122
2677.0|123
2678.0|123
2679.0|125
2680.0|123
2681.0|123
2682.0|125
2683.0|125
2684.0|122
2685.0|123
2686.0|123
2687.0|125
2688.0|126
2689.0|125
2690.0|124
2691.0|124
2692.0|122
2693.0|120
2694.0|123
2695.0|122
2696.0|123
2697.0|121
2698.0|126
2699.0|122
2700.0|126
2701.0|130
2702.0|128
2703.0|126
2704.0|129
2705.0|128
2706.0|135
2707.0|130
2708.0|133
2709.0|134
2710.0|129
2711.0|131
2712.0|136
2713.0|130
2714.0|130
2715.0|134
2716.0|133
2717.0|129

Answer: 0.08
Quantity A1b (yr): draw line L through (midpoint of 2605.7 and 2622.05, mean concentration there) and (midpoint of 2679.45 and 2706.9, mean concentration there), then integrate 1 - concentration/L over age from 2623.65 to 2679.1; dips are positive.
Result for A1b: 2.6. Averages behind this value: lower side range 124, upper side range 125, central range 119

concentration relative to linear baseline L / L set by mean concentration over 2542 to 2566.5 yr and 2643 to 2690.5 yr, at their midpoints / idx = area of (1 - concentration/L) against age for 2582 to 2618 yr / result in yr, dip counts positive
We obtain 0.4 yr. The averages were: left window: 135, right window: 120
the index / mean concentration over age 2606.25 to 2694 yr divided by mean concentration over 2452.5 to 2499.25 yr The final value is 0.84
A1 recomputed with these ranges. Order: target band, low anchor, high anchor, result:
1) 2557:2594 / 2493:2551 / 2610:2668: -0.021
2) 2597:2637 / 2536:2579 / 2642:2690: 0.033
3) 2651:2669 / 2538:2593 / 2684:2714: 0.082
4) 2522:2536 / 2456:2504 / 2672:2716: 0.033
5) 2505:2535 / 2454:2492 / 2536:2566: 0.010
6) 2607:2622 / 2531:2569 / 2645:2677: 0.013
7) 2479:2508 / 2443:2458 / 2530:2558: -0.041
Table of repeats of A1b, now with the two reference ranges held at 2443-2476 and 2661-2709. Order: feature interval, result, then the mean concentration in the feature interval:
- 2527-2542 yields 0.2 yr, 134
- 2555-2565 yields -0.1 yr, 134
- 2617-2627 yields 0.6 yr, 121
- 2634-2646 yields 1.0 yr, 117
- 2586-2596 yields 0.2 yr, 129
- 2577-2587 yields 0.1 yr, 131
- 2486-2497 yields -0.5 yr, 145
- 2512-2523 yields 0.0 yr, 137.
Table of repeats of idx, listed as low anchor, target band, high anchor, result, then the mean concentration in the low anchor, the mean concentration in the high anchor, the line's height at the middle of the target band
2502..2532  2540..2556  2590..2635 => -0.27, 137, 124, 133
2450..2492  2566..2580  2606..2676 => -0.33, 143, 120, 129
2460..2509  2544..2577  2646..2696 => 0.09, 143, 121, 134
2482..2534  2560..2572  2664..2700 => 0.11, 140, 122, 134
